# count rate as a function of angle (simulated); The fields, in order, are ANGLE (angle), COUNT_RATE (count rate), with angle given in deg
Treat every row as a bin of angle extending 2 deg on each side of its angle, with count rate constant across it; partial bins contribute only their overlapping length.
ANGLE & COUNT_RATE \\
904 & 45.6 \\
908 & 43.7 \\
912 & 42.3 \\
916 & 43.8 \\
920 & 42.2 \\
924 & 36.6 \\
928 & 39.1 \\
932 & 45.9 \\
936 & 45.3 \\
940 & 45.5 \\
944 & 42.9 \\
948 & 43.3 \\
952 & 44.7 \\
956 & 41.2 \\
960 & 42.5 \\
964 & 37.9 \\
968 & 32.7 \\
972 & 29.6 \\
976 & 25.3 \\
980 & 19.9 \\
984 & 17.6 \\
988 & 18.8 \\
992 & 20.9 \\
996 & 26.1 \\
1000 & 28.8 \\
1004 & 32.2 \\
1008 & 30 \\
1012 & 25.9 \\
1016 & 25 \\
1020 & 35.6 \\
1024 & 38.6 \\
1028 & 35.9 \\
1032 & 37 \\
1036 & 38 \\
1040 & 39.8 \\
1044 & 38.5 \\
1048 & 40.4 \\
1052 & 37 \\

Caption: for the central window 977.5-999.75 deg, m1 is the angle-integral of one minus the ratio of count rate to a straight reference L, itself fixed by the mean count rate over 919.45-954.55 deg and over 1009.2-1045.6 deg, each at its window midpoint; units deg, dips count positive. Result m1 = 9.8 deg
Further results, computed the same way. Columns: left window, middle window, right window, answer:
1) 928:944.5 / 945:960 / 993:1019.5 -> -0.9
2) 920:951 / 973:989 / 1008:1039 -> 7.1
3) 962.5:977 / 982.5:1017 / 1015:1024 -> 7.6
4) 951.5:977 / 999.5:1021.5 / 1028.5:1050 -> 4.8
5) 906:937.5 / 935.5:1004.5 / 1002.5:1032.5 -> 8.9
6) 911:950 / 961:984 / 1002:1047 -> 6.1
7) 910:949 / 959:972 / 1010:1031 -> 0.9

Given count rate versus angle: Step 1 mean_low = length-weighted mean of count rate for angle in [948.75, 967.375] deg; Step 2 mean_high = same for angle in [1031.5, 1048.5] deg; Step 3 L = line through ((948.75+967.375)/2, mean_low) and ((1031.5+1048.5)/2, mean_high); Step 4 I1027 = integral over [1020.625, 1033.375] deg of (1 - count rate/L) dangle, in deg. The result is 0.7 deg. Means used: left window 41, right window 38.7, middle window 37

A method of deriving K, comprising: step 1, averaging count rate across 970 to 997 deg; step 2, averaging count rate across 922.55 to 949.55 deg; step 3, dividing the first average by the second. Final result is 0.5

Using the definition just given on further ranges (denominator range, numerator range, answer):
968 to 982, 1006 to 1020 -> 1.08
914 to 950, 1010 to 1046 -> 0.82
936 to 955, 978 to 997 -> 0.46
